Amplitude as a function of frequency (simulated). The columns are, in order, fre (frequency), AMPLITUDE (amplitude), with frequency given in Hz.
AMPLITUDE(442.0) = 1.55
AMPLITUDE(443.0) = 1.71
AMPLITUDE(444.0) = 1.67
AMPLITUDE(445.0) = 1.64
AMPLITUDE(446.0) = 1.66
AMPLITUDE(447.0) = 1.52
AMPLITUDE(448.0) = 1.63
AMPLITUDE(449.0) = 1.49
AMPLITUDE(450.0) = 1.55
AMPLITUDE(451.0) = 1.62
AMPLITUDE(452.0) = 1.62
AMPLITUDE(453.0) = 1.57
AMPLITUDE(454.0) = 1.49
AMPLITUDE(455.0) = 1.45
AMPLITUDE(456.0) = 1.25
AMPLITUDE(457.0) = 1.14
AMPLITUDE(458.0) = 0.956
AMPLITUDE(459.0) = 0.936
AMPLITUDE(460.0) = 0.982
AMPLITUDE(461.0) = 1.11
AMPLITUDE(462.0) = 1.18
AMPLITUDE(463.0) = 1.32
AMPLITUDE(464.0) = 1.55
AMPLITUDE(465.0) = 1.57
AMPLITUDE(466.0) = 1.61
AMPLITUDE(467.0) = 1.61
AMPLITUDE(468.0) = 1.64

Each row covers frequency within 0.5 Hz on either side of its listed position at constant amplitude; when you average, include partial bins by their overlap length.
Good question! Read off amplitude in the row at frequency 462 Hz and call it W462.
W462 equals 1.18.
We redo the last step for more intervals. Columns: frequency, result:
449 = 1.49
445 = 1.64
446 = 1.66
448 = 1.63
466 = 1.61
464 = 1.55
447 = 1.52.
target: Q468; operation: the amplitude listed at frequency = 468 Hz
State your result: 1.64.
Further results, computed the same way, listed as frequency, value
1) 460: 0.982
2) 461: 1.11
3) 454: 1.49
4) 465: 1.57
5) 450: 1.55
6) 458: 0.956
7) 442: 1.55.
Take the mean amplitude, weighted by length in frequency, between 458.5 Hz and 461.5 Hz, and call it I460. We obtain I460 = 1.01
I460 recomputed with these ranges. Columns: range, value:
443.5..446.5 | 1.66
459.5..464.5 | 1.23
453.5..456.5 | 1.4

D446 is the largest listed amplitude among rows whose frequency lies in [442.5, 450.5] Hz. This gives 1.71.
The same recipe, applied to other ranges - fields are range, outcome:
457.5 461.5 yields 1.11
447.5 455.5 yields 1.63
